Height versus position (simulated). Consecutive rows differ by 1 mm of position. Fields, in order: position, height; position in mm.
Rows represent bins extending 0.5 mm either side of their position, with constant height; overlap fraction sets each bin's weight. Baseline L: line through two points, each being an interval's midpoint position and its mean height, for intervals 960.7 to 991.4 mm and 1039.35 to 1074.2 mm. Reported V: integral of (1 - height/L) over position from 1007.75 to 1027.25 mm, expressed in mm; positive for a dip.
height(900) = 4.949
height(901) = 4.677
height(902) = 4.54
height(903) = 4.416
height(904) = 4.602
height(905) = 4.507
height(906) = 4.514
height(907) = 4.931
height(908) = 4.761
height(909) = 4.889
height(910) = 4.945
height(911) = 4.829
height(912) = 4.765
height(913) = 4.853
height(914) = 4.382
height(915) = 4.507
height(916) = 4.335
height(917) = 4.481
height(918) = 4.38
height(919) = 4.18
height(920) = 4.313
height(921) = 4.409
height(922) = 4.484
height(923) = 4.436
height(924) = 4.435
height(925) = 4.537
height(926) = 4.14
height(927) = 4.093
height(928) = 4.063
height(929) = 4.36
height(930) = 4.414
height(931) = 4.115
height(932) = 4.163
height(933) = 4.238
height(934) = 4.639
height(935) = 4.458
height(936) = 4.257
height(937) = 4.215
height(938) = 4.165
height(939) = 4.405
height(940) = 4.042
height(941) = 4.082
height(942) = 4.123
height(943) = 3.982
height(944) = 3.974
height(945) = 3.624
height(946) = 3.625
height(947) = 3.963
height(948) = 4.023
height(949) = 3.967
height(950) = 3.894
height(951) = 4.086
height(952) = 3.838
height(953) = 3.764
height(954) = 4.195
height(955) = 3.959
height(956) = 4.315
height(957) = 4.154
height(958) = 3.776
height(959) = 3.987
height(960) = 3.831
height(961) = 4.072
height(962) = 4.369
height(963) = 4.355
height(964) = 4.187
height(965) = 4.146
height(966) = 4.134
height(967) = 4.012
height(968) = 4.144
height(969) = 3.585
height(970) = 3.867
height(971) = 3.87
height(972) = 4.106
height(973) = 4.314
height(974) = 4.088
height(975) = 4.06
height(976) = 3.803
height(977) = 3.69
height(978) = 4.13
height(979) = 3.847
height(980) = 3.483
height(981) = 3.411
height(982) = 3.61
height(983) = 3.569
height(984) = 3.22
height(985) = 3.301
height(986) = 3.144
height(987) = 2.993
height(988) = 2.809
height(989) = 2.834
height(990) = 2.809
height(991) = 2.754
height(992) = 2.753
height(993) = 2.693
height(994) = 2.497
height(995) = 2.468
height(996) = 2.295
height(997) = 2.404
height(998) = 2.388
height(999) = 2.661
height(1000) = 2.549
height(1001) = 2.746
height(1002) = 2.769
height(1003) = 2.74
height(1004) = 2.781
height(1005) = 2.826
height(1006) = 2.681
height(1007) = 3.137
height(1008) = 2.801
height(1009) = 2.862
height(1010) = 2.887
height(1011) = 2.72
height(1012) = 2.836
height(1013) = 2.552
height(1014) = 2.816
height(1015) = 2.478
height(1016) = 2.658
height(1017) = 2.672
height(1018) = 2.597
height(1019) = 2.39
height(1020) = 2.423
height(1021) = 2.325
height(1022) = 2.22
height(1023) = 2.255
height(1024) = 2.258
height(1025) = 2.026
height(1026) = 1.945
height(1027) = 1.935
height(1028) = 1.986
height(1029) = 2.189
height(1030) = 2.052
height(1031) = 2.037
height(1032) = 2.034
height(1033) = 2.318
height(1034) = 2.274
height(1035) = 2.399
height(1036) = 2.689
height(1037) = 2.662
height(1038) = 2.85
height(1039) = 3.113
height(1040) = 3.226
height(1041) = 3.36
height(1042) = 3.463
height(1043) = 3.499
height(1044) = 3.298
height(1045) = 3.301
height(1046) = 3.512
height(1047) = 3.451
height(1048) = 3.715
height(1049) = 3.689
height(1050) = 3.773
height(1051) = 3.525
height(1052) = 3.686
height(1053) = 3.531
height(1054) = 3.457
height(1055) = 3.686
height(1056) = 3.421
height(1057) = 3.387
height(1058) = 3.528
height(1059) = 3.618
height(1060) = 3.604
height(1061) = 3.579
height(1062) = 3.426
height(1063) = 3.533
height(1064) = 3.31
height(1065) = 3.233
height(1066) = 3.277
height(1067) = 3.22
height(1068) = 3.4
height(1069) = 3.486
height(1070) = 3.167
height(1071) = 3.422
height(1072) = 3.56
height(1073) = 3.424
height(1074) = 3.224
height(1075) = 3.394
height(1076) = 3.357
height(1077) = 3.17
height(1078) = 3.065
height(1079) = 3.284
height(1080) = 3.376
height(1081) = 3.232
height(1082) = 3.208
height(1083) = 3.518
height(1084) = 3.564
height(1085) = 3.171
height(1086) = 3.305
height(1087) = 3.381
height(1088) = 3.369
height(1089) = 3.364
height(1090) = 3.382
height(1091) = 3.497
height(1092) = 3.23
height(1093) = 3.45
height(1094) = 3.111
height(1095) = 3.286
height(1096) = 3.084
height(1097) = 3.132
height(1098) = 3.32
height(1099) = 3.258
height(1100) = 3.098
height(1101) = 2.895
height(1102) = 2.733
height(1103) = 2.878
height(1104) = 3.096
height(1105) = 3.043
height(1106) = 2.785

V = 5.95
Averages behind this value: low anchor 3.7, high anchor 3.46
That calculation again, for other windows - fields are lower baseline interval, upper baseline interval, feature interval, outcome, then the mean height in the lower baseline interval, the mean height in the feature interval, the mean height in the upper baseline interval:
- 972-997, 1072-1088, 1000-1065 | 7.88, 3.27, 2.9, 3.32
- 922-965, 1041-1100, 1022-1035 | 5.40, 4.13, 2.12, 3.39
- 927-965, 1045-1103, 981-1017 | 9.38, 4.1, 2.81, 3.36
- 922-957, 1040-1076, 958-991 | 1.80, 4.14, 3.73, 3.46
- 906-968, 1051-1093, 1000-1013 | 3.46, 4.25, 2.8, 3.39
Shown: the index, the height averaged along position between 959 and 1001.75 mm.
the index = 3.43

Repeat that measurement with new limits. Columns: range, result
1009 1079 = 2.99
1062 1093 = 3.34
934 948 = 4.09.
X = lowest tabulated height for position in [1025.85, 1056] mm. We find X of 1.935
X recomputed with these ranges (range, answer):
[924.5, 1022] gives 2.22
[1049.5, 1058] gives 3.387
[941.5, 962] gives 3.624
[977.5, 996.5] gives 2.295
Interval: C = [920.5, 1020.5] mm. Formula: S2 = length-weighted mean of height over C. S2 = 3.57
